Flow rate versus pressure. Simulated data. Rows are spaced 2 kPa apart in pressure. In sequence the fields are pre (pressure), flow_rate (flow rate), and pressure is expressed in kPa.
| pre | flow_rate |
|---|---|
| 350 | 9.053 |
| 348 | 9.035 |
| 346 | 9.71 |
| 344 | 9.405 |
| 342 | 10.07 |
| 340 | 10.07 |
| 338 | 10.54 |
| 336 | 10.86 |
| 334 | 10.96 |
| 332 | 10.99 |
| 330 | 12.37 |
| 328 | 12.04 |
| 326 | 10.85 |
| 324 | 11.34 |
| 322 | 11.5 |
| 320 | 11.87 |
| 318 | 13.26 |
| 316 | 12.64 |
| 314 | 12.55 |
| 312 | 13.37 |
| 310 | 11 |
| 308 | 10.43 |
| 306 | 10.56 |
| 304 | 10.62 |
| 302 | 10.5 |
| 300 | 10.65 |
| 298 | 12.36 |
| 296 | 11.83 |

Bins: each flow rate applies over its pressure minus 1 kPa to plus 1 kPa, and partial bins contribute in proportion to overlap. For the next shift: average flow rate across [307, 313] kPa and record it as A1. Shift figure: 11.6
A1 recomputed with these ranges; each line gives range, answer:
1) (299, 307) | 10.6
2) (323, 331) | 11.6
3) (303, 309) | 10.5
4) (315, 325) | 12.1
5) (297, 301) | 11.5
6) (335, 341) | 10.5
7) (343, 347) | 9.56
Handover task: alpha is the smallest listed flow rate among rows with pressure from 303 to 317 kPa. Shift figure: 10.43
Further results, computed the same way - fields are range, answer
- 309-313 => 11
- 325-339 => 10.54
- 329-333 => 10.99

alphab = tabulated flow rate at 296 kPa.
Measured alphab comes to 11.83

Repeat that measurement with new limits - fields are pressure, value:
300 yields 10.65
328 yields 12.04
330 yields 12.37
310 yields 11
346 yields 9.71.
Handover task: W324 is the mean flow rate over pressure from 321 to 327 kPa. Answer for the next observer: 11.2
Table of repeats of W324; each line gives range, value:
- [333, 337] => 10.9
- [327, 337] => 11.4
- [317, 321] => 12.6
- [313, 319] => 12.8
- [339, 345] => 9.85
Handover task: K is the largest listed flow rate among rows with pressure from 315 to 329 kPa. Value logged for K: 13.26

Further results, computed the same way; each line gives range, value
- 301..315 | 13.37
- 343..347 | 9.71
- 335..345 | 10.86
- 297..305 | 12.36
